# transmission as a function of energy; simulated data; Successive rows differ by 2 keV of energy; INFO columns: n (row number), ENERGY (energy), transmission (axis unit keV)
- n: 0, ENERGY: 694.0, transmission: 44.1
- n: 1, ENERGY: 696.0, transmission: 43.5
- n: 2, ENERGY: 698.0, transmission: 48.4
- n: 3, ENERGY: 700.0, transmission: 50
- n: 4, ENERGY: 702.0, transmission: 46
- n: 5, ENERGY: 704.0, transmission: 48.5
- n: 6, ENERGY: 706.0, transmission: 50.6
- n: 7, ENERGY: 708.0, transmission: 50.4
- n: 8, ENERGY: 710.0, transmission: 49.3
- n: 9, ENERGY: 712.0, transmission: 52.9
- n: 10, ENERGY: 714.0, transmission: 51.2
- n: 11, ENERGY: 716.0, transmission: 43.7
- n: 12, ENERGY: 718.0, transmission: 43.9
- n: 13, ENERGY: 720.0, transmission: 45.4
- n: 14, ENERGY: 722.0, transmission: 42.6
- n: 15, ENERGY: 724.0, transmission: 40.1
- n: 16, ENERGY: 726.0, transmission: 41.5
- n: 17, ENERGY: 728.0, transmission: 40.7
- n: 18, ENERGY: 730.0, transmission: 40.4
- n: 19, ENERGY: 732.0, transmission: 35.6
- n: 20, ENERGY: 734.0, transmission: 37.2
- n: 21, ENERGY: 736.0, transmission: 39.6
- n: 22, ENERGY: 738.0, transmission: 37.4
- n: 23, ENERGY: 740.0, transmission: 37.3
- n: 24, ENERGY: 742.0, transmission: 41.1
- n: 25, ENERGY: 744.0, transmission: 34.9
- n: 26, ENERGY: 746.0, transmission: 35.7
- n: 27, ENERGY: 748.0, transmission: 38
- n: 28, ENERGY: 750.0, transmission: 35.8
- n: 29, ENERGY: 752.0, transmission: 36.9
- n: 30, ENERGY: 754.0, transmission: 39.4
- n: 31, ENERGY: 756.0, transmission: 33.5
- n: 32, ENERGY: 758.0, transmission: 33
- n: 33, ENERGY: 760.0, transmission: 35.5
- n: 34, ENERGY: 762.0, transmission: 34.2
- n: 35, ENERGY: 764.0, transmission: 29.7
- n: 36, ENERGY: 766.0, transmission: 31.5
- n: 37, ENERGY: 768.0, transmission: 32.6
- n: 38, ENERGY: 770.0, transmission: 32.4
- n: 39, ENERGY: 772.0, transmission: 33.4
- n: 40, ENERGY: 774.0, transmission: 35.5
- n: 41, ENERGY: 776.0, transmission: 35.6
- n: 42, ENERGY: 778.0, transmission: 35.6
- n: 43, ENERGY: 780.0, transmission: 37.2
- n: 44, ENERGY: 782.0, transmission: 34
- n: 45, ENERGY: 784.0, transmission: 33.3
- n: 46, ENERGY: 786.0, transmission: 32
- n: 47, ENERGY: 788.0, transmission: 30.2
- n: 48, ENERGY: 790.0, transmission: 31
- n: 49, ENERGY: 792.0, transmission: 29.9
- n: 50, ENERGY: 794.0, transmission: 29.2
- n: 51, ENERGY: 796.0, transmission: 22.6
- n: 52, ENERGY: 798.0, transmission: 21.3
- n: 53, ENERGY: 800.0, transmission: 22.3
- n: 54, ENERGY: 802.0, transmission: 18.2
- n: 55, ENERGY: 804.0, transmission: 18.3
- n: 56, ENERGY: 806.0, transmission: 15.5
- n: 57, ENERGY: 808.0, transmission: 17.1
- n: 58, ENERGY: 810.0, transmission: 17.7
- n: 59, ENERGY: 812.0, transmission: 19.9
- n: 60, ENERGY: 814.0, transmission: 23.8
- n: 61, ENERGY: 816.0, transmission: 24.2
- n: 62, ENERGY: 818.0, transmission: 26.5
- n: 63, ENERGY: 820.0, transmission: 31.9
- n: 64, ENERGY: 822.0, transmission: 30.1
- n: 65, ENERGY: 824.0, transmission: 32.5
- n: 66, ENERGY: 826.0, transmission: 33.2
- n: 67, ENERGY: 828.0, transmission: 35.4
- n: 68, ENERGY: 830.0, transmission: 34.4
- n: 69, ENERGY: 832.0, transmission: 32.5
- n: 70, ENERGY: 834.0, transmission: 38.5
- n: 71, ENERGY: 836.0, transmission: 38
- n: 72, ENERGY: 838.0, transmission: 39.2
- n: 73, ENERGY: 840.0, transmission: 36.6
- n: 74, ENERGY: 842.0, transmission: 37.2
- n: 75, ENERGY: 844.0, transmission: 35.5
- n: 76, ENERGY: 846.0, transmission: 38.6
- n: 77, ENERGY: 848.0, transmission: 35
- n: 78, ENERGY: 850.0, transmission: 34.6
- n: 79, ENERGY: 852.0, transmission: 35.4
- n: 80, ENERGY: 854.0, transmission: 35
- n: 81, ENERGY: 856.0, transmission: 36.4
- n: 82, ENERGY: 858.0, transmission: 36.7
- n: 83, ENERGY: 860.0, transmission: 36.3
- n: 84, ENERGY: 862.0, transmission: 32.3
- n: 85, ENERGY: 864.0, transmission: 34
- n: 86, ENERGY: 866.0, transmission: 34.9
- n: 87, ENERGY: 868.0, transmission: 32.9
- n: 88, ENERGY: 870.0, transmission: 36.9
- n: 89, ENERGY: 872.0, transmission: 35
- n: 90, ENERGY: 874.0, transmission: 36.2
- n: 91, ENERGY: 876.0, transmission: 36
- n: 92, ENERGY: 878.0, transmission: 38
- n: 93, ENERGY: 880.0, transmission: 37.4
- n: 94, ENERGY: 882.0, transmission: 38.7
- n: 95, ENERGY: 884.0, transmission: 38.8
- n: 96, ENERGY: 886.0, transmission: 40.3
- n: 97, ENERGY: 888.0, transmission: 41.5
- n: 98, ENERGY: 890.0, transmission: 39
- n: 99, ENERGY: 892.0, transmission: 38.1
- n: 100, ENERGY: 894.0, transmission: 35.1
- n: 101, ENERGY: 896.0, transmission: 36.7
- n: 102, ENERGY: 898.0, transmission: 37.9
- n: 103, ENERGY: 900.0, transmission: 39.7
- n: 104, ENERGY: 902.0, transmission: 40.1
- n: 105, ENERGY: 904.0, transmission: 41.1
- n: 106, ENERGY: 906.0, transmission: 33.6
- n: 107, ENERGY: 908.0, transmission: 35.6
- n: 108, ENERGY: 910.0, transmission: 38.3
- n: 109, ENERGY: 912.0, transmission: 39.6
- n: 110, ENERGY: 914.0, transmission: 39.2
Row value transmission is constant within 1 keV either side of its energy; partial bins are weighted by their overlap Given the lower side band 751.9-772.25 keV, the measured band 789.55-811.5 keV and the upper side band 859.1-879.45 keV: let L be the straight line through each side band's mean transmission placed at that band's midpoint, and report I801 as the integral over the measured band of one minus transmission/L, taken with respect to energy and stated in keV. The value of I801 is 8.0 keV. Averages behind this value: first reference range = 33.7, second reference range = 35.3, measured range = 21.8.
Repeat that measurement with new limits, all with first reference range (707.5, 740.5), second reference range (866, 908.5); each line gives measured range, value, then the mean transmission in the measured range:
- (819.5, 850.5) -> 3.1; 35.3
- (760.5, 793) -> 6.4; 33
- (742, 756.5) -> 1.8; 36.7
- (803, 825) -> 9.1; 23.4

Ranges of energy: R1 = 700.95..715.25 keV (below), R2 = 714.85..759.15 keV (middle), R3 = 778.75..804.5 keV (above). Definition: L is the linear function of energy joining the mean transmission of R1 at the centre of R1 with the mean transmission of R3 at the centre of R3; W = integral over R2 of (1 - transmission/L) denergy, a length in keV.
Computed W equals 3.5 keV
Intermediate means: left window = 49.7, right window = 27.9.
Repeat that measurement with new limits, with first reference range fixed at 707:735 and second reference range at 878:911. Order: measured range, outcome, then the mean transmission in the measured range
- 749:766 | 3.3 keV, 34.6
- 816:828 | 2.9 keV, 30.7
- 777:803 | 7.9 keV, 29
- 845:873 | 2.9 keV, 35.3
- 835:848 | 0.9 keV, 37.3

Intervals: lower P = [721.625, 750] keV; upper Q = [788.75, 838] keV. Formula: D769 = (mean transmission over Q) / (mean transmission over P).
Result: 0.70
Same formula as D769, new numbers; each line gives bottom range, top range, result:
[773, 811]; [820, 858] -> 1.30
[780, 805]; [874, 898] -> 1.40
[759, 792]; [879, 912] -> 1.15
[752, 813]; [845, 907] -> 1.26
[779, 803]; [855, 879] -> 1.25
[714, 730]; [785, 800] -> 0.64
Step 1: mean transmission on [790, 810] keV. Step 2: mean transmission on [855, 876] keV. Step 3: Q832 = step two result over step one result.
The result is 1.61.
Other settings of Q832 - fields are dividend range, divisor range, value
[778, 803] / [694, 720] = 0.60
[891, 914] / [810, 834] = 1.29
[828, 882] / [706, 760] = 0.88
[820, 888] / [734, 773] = 1.01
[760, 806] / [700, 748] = 0.69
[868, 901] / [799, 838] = 1.39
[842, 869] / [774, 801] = 1.16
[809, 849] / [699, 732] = 0.70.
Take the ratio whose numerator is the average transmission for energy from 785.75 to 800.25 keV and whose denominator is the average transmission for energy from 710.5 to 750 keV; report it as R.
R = 0.67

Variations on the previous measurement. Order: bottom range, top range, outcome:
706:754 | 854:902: 0.89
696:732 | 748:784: 0.75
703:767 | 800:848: 0.73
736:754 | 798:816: 0.52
